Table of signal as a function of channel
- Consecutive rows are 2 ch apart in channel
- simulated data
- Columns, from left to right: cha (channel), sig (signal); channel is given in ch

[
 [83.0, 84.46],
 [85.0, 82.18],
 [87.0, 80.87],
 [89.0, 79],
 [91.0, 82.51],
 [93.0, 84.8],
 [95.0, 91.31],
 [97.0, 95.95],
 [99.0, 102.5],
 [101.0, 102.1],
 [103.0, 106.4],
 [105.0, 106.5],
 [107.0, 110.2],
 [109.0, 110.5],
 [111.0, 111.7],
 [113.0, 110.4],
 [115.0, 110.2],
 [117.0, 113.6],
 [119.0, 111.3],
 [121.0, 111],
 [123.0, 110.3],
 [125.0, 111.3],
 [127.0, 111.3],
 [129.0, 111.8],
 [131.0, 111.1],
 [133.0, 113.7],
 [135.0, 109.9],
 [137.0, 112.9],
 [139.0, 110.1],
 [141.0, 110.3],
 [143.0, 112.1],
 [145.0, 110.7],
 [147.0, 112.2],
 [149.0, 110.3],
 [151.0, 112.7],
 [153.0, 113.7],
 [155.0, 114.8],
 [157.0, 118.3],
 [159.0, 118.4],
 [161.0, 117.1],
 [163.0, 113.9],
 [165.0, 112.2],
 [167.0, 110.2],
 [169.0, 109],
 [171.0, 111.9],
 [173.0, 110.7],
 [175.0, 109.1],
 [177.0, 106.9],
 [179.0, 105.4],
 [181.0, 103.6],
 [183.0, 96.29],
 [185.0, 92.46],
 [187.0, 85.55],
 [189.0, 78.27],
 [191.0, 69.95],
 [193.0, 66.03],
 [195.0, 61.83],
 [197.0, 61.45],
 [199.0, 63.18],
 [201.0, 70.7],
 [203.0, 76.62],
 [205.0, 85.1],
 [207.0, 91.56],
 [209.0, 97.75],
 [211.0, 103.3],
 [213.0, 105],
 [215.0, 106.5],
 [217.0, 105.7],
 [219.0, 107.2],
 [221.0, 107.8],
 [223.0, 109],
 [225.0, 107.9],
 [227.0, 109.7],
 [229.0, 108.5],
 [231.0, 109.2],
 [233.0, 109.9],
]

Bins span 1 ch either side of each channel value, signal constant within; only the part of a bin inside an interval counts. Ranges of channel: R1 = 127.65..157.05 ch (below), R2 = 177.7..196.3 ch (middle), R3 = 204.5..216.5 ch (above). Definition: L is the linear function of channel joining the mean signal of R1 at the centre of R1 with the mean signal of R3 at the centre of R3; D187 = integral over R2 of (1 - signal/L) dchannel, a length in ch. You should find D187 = 3.5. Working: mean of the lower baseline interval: 112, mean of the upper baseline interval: 99.1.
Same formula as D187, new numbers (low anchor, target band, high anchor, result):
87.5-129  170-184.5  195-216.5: -2.4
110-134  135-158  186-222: -1.9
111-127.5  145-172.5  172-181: -1.2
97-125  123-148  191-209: -3.2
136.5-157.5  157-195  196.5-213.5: -0.6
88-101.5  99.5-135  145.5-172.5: -4.1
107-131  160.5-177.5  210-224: -0.4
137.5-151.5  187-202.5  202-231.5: 5.3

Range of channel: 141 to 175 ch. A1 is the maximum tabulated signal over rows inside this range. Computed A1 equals 118.4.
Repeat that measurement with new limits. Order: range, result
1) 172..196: 110.7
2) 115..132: 113.6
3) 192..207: 91.56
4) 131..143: 113.7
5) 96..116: 111.7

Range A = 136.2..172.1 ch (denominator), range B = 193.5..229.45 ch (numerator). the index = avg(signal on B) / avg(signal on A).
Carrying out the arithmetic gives 0.8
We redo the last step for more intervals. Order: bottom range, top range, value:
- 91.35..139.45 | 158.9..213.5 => 0.87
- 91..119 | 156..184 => 1.06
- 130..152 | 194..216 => 0.75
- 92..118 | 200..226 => 0.94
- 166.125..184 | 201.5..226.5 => 0.93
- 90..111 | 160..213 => 0.93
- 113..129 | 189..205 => 0.62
